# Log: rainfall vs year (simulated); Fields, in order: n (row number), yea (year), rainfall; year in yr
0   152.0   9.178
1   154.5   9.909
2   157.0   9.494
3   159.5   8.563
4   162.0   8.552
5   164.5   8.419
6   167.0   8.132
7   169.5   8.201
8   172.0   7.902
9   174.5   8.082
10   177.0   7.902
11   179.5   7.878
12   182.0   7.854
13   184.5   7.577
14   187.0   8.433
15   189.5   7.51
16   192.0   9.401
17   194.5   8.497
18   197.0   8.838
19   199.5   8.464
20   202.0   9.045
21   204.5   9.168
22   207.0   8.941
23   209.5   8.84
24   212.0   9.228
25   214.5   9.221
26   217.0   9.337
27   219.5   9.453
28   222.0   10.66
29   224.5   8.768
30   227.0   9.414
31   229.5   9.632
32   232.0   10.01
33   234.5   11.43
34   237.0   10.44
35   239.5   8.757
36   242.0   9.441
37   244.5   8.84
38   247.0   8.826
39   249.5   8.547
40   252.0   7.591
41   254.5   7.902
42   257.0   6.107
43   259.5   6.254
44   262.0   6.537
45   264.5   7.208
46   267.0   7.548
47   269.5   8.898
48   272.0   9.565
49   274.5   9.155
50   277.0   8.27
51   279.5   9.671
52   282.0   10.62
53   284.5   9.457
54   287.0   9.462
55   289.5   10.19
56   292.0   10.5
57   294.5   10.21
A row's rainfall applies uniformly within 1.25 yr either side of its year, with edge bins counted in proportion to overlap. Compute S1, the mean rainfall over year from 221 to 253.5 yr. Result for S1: 9.39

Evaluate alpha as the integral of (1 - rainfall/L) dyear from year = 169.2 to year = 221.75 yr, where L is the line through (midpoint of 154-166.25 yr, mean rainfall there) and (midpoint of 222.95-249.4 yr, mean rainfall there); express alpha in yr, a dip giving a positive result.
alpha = 3.36 yr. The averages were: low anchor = 8.9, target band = 8.61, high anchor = 9.52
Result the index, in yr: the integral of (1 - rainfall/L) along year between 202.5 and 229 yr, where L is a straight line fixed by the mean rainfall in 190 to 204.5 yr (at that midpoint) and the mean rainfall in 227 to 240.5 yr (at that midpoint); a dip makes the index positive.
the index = 0.32 yr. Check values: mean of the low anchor 8.81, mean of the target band 9.31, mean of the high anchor 10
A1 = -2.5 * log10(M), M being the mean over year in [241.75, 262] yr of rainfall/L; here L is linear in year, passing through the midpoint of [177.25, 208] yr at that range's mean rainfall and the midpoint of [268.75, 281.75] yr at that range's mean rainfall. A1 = 0.16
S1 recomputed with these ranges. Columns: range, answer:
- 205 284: 8.88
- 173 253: 8.94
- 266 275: 8.8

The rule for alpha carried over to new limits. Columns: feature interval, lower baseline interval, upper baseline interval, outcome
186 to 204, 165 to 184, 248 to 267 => -1.9 yr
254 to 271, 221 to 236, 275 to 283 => 4.3 yr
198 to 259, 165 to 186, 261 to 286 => -5.0 yr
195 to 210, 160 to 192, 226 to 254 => -0.5 yr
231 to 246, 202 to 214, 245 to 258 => -2.8 yr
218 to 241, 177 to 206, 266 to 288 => -2.8 yr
